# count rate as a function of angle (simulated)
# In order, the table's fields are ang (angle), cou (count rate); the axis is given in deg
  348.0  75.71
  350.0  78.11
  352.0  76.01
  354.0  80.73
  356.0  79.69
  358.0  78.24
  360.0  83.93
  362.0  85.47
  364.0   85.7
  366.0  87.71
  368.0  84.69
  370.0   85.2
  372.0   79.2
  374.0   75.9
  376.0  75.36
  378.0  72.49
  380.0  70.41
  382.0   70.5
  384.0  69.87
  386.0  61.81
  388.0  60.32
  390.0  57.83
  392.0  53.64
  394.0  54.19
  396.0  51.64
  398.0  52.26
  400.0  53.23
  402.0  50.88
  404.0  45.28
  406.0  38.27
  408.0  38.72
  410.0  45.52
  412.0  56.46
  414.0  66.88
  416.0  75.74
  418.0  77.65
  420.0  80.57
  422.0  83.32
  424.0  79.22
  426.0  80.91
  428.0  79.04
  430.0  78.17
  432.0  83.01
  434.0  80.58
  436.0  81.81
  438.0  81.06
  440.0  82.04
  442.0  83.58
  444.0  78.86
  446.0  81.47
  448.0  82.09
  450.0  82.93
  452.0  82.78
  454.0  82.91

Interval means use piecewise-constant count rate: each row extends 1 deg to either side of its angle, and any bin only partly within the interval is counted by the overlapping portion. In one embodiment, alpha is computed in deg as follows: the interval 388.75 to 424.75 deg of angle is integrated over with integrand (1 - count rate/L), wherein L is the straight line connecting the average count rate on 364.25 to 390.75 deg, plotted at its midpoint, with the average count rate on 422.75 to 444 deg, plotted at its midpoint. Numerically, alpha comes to 8.7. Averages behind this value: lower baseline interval 73.7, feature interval 58.8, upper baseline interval 80.9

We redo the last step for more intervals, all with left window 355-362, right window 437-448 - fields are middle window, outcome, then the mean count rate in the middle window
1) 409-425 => 2.1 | 70.7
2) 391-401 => 3.5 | 53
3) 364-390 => 2.3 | 74.2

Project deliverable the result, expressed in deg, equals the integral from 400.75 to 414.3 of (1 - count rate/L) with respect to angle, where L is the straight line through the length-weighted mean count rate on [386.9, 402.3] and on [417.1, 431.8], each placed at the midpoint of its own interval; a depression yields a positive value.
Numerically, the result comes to 3.6 deg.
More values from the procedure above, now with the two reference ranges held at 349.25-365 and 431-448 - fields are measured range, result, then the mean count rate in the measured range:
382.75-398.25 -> 4.40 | 58.2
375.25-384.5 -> 1.08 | 71.7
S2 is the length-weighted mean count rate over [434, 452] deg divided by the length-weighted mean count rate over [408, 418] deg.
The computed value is 1.35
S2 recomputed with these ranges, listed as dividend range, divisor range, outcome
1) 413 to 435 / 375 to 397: 1.24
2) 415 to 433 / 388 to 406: 1.53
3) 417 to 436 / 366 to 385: 1.05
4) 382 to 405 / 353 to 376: 0.68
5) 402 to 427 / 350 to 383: 0.80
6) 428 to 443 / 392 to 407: 1.64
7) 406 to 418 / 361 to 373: 0.67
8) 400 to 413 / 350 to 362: 0.58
